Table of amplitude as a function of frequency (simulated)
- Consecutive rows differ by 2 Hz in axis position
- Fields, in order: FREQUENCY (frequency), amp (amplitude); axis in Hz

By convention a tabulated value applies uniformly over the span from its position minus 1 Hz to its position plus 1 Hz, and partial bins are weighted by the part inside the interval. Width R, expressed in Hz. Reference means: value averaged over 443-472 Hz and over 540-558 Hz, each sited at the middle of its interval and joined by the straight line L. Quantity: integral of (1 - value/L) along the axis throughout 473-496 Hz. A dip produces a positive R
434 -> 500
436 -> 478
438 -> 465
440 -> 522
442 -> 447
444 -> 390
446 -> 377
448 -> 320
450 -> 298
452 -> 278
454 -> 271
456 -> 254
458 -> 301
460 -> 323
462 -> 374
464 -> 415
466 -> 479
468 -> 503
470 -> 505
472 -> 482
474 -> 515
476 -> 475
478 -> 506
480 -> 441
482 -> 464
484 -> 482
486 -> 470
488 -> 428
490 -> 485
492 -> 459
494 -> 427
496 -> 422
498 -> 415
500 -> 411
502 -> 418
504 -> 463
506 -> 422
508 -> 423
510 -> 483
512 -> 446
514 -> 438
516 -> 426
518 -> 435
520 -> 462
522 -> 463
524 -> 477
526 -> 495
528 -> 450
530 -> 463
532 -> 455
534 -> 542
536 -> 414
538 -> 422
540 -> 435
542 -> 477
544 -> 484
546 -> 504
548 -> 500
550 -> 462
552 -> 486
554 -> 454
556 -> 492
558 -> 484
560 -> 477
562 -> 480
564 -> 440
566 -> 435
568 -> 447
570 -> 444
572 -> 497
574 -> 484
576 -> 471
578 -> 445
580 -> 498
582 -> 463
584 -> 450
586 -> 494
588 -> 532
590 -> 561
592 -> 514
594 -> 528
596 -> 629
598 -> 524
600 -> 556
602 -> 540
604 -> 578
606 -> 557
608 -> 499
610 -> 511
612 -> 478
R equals -3.8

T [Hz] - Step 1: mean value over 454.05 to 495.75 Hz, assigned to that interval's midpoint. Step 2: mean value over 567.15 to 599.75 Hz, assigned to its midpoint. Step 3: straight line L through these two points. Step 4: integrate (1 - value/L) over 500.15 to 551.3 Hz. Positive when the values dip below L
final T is 0.9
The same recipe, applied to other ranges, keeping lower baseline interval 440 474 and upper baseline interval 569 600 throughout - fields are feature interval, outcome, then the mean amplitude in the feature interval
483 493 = -1.2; 465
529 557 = -0.3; 471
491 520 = -0.4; 436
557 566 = 0.3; 466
